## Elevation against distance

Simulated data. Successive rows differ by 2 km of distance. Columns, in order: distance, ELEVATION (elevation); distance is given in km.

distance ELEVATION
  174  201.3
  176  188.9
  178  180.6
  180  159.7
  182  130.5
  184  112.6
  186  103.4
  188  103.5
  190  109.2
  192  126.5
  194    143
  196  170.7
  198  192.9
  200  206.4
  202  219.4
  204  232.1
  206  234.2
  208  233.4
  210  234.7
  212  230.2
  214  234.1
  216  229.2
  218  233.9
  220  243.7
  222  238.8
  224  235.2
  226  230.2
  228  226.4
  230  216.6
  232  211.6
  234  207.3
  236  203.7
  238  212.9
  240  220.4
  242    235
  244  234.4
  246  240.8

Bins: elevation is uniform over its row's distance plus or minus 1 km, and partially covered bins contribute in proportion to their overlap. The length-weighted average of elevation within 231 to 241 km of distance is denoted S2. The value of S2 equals 211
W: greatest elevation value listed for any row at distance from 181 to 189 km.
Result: 130.5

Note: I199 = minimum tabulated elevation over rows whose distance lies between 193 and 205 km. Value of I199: 143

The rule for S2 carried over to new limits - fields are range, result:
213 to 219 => 232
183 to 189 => 106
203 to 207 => 233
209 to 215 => 233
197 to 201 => 200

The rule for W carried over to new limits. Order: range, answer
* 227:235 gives 226.4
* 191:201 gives 206.4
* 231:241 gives 220.4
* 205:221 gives 243.7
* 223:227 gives 235.2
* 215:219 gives 233.9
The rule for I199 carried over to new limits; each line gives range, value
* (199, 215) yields 206.4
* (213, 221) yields 229.2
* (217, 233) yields 211.6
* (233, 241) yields 203.7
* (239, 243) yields 220.4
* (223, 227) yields 230.2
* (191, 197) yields 126.5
